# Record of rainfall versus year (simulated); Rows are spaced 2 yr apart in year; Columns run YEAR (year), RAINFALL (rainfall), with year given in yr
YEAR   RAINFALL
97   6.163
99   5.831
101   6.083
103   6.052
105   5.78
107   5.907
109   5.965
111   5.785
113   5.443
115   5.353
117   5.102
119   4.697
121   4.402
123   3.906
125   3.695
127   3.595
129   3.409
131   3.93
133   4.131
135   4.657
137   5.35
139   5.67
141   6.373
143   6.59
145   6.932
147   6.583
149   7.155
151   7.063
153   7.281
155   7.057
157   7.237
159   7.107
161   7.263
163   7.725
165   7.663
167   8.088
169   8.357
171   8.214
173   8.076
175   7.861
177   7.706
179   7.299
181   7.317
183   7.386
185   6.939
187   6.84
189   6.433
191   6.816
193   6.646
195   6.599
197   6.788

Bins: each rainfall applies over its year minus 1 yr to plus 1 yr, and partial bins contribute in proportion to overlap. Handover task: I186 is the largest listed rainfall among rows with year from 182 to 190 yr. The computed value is 7.386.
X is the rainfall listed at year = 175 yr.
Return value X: 7.861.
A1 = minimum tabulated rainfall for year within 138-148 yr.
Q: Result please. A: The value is 5.67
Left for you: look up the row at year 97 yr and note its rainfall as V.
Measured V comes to 6.163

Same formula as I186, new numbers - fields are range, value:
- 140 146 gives 6.932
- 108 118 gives 5.965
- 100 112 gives 6.083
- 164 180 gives 8.357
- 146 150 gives 7.155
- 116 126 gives 5.102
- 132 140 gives 5.67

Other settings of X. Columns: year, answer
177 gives 7.706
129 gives 3.409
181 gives 7.317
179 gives 7.299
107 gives 5.907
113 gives 5.443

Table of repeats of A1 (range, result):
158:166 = 7.107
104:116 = 5.353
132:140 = 4.131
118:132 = 3.409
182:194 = 6.433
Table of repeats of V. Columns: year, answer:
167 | 8.088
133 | 4.131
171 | 8.214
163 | 7.725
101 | 6.083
